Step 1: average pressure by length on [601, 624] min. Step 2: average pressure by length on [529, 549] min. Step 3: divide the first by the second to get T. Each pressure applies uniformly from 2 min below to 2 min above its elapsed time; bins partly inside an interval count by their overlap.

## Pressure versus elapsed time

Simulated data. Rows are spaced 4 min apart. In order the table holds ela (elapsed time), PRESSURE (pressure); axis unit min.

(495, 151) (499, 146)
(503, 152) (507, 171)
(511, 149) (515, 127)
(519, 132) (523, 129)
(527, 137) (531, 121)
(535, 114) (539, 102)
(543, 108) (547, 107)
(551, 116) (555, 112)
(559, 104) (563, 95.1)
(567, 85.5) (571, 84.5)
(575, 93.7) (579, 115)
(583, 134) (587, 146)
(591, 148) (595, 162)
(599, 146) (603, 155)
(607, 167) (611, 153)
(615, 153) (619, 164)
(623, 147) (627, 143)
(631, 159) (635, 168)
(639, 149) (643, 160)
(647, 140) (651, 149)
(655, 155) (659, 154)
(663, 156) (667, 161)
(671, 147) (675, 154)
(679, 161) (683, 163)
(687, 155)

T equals 1.4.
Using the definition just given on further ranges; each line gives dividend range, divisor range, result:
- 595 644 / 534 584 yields 1.49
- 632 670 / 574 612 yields 1.08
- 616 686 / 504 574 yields 1.32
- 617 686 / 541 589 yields 1.43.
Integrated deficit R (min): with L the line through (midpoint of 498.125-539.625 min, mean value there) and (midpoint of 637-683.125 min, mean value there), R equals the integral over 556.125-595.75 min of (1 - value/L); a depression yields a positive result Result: 7.7 min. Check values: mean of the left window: 135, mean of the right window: 154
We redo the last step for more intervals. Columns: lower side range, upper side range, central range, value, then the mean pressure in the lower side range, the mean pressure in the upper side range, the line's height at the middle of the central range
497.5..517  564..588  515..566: 5.8 min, 149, 108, 129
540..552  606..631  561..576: 4.1 min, 109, 154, 123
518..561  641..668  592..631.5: -4.3 min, 116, 153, 140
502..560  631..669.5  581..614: -2.2 min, 125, 155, 142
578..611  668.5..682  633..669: -0.4 min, 148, 155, 153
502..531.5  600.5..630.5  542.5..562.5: 5.1 min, 140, 155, 145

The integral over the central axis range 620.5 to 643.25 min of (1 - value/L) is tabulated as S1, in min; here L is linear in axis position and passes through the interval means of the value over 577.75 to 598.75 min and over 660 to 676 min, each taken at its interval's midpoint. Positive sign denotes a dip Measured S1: -0.8 min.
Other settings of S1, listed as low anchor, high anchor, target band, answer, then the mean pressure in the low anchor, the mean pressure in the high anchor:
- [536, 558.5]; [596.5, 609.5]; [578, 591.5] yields 0.5 min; 109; 156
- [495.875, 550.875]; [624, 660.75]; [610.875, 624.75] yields -0.6 min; 130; 153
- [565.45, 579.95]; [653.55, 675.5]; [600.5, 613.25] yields -4.6 min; 93.5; 155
